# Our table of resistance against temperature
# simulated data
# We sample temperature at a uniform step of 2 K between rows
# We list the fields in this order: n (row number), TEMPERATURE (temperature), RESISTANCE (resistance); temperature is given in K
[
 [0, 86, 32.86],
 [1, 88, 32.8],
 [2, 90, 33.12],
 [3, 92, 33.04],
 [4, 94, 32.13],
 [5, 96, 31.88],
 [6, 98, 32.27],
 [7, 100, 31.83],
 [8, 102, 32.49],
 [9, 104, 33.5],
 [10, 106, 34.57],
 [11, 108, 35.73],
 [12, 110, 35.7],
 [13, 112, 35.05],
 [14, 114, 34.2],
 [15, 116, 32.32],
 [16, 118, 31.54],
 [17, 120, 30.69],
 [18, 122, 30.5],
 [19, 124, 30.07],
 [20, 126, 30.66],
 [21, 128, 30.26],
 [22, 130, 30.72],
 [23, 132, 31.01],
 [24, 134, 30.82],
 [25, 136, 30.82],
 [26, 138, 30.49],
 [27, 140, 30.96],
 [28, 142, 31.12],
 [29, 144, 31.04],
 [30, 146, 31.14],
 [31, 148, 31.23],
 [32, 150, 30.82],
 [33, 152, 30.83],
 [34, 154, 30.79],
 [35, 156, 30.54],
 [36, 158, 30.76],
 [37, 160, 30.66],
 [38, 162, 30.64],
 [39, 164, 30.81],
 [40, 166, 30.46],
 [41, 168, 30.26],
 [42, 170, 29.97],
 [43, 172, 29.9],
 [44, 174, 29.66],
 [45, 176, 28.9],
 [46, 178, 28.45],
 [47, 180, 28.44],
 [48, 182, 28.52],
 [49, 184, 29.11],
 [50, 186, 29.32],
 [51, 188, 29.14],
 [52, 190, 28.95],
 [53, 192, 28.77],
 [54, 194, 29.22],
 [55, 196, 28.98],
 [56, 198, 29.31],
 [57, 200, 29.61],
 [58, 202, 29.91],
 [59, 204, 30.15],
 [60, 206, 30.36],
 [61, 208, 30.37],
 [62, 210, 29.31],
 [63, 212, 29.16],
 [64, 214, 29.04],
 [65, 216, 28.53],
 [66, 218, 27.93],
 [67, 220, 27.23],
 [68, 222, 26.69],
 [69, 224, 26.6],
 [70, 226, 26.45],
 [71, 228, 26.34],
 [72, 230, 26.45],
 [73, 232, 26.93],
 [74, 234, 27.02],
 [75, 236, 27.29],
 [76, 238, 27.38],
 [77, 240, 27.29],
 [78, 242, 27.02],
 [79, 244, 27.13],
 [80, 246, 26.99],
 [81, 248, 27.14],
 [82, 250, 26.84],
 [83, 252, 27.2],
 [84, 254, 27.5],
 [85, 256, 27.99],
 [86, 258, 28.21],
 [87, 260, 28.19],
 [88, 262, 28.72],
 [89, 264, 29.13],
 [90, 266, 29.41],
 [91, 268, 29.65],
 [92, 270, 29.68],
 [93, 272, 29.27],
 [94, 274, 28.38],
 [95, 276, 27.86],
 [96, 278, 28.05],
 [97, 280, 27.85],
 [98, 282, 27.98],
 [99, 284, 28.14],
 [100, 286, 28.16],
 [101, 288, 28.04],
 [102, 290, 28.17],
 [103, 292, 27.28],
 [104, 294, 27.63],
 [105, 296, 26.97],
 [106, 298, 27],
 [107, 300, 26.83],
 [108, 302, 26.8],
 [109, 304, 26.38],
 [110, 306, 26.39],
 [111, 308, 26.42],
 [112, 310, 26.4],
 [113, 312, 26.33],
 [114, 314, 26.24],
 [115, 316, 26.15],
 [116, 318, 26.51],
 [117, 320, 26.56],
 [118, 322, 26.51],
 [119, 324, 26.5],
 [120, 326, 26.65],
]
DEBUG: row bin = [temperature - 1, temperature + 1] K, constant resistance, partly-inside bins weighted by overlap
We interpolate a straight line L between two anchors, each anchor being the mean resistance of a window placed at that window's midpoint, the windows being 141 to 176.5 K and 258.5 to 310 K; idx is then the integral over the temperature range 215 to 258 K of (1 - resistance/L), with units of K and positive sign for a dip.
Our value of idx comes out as 2.6 K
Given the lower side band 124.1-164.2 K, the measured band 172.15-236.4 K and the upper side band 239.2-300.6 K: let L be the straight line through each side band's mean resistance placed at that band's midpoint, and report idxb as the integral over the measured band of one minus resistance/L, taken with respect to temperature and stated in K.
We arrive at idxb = 1.96 K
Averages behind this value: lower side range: 30.8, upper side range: 27.9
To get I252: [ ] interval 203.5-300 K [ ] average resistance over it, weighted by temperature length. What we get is 27.9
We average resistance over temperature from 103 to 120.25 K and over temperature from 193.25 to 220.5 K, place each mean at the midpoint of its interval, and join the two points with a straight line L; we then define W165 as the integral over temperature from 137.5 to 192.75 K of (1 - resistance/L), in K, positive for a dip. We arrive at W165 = 2.13 K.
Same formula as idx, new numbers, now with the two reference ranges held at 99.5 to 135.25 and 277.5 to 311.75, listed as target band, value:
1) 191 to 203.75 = 0.3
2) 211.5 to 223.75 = 0.6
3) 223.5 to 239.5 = 1.2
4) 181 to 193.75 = 0.6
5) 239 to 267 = 0.7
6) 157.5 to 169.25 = 0.2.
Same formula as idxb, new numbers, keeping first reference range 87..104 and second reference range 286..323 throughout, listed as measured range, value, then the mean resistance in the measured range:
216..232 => 1.16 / 26.9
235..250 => 0.72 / 27.2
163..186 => 0.67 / 29.5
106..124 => -0.64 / 33.1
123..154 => 0.53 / 30.8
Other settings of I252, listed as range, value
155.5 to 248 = 28.7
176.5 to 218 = 29.2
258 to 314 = 27.8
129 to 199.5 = 30.1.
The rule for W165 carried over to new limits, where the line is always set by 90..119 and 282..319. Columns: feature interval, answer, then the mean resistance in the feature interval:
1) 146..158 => 0.3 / 30.9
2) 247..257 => 0.4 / 27.3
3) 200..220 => 0.4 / 29.3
